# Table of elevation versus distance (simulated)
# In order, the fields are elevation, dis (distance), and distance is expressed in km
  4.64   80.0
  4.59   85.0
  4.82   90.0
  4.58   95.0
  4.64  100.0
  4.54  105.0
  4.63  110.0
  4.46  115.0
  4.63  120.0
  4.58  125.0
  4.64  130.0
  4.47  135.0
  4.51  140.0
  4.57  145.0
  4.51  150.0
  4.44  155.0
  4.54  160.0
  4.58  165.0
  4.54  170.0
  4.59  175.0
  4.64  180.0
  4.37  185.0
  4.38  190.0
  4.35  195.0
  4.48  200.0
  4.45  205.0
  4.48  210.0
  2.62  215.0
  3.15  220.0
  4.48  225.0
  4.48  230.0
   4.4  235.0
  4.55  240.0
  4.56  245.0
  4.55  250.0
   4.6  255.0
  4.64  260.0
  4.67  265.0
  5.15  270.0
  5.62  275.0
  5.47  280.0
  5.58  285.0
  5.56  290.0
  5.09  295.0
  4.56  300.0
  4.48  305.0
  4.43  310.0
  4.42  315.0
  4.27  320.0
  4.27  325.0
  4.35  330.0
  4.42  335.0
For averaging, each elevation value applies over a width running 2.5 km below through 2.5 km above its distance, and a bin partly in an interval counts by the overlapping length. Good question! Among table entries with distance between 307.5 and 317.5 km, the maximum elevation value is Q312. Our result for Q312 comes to 4.43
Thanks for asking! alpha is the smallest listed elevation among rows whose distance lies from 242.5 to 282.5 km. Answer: 4.55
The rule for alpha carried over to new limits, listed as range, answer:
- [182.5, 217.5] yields 2.62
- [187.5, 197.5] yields 4.35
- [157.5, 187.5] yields 4.37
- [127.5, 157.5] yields 4.44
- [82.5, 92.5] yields 4.59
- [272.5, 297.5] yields 5.09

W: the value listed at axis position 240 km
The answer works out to 4.55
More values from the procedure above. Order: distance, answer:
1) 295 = 5.09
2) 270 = 5.15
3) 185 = 4.37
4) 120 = 4.63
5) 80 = 4.64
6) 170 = 4.54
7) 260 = 4.64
